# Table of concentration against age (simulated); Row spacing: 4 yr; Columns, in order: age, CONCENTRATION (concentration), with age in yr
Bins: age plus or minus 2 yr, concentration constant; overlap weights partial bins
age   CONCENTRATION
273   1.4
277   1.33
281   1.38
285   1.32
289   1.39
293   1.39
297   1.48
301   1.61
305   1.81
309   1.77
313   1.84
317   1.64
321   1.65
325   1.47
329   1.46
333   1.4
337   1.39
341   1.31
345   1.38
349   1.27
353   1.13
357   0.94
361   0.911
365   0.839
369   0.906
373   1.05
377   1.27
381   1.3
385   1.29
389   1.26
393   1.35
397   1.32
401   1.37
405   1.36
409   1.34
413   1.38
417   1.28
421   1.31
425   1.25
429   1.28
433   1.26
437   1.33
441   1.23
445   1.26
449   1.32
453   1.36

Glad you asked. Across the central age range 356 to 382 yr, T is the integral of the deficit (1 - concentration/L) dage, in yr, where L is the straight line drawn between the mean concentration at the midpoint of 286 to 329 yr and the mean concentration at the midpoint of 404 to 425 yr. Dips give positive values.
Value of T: 7.5 yr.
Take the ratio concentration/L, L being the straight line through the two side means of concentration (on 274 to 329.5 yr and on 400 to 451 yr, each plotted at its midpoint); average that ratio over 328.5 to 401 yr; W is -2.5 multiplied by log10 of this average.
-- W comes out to 0.17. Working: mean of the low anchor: 1.54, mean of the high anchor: 1.3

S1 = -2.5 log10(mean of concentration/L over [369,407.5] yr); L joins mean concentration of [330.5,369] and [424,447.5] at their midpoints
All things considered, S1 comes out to -0.05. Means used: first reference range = 1.16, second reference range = 1.27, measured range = 1.27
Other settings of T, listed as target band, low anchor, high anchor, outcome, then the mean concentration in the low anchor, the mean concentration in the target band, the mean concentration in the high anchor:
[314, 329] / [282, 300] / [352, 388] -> -3.6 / 1.41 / 1.59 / 1.07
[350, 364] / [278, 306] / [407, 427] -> 3.9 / 1.47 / 1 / 1.31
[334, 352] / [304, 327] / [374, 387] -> 2.2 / 1.69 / 1.33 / 1.27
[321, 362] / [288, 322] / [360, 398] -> 3.1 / 1.63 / 1.29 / 1.15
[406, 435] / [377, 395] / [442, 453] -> -0.1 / 1.3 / 1.3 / 1.3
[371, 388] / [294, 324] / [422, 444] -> 2.5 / 1.67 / 1.23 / 1.27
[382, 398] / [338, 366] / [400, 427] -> -0.7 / 1.13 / 1.3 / 1.33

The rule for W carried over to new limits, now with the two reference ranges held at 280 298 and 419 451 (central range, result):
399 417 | -0.044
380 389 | 0.026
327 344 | -0.028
